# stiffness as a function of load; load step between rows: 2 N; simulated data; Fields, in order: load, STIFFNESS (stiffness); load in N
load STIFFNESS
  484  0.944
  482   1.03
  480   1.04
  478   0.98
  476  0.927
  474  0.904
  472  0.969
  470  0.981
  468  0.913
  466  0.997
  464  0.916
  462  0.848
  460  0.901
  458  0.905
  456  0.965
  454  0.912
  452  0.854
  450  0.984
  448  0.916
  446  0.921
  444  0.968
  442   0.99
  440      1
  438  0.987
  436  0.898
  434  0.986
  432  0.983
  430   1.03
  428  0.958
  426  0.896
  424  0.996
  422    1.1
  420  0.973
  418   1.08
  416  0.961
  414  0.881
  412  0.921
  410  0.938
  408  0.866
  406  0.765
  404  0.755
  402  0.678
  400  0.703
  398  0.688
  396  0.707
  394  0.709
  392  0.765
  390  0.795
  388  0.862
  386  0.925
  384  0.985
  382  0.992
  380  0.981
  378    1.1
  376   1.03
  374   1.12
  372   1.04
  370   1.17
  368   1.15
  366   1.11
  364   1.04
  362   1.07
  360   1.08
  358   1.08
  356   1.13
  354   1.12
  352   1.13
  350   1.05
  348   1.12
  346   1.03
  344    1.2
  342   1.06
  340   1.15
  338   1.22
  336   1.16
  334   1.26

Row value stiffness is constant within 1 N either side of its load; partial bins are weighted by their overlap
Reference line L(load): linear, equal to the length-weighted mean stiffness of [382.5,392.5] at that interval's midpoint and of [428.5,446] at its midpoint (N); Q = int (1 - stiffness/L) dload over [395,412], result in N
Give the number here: 2.6 N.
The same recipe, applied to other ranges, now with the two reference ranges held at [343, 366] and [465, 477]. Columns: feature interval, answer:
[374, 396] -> 3.0 N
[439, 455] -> 0.6 N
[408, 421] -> 0.9 N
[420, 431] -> 0.1 N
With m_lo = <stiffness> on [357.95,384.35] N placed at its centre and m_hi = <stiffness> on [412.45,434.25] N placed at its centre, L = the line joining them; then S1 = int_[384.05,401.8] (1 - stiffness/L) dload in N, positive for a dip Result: 4.4 N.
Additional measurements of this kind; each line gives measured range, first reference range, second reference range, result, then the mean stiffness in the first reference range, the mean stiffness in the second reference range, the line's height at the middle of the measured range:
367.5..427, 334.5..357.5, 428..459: 6.9 N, 1.13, 0.953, 1.04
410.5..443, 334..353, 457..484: 1.1 N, 1.13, 0.947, 1.01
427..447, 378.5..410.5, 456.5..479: -2.0 N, 0.822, 0.932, 0.886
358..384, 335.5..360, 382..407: -3.2 N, 1.12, 0.787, 0.953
